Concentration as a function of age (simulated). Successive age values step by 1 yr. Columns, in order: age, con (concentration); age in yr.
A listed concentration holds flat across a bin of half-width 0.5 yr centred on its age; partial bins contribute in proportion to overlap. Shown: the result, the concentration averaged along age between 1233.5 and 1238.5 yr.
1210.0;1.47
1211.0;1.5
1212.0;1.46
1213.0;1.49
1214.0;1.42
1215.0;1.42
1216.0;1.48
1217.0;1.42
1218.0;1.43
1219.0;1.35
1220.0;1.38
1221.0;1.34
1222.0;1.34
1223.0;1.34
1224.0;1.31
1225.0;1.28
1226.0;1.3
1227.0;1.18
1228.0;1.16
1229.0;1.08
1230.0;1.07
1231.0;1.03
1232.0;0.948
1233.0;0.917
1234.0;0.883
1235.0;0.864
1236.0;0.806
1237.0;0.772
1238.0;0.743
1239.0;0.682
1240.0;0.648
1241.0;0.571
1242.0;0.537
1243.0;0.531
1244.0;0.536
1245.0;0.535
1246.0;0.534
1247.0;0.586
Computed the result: 0.814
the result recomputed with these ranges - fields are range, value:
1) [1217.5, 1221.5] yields 1.38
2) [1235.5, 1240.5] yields 0.73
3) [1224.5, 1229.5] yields 1.2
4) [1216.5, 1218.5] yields 1.42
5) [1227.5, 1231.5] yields 1.08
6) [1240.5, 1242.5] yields 0.554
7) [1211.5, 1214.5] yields 1.46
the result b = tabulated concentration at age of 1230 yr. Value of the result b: 1.07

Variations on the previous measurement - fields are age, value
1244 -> 0.536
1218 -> 1.43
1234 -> 0.883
